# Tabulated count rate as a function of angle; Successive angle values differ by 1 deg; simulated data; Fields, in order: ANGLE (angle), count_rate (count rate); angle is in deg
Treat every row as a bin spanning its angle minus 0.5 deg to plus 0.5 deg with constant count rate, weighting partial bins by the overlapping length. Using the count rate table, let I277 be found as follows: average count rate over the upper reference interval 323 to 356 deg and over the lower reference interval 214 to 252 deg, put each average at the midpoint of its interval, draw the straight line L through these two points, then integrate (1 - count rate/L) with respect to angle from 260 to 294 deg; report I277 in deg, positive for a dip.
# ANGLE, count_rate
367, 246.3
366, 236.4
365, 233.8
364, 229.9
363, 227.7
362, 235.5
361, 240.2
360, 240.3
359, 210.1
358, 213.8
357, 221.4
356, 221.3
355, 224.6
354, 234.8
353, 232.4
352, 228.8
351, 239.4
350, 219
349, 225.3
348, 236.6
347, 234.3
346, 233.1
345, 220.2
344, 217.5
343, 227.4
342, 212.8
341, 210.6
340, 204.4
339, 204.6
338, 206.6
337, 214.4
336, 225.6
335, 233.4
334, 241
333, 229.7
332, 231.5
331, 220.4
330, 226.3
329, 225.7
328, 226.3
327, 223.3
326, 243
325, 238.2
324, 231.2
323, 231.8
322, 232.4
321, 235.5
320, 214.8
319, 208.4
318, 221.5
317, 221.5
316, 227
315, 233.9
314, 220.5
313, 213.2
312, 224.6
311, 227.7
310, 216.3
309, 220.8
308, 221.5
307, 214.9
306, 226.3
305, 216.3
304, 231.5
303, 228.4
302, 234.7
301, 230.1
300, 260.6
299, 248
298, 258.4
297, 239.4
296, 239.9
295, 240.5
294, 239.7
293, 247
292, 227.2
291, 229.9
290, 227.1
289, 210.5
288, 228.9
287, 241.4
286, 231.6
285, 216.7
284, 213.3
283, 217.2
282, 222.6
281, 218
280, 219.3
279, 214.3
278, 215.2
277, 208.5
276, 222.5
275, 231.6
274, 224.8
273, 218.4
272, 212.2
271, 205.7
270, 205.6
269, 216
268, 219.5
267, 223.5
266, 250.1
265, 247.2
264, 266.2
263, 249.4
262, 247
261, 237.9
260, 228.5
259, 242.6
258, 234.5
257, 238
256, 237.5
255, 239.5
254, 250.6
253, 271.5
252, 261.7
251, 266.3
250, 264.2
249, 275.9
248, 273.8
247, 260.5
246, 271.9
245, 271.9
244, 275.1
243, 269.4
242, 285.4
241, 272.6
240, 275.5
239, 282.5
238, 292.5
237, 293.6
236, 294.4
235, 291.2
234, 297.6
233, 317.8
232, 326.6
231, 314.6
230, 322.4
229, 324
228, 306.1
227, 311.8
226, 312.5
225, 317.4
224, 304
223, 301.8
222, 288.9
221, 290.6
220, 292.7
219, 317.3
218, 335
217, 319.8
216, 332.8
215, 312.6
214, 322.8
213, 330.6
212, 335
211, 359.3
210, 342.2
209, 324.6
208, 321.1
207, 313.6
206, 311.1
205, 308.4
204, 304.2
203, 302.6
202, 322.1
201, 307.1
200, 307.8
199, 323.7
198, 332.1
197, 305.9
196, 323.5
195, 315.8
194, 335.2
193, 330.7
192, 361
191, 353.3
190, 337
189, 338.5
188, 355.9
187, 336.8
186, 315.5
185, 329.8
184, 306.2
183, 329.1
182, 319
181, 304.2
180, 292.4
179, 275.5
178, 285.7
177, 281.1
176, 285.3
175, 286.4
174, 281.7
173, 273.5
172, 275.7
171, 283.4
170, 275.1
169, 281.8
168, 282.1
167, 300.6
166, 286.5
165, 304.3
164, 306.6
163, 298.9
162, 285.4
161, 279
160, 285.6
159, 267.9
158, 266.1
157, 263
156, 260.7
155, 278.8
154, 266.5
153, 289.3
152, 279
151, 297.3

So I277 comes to 5.2 deg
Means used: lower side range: 296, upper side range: 226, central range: 226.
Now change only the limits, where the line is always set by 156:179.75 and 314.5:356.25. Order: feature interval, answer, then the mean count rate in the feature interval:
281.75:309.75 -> 1.0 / 231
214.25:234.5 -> -3.8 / 312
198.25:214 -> -3.0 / 321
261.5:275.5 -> 1.0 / 230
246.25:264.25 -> 0.0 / 253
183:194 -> -2.4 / 336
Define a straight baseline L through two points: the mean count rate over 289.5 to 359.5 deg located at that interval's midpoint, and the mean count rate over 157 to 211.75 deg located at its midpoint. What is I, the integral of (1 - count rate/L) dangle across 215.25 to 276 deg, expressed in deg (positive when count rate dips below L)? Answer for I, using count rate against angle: 0.4 deg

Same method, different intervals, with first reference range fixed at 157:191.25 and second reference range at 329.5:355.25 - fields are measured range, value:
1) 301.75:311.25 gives 0.7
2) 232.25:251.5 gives -0.9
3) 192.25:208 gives -1.7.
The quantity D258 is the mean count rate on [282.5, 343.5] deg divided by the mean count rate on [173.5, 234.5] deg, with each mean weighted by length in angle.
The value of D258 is 0.72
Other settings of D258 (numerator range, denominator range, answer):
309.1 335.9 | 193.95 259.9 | 0.76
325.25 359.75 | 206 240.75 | 0.72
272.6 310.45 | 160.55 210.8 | 0.74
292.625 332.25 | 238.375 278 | 0.93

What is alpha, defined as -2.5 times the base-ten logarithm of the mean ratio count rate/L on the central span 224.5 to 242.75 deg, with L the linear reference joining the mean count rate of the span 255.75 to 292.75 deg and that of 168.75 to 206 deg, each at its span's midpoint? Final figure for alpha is -0.14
